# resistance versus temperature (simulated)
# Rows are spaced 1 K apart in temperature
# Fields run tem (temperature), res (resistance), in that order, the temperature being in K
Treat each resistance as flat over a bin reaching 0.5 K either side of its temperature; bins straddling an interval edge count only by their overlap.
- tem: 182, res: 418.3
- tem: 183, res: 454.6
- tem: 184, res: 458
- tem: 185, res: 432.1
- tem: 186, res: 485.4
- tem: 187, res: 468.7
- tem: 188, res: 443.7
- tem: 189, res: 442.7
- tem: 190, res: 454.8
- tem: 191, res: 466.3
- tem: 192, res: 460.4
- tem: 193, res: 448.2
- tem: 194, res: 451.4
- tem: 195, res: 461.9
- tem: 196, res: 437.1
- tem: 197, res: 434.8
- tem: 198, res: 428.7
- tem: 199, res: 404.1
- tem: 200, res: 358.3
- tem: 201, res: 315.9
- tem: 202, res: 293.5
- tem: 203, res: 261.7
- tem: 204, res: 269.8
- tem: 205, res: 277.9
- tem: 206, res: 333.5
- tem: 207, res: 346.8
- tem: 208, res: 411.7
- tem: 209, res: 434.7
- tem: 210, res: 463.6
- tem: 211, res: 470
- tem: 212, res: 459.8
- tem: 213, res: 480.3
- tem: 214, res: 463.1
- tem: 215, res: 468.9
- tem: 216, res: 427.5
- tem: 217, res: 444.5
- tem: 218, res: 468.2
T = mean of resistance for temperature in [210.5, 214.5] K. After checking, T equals 468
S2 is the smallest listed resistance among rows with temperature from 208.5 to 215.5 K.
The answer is 434.7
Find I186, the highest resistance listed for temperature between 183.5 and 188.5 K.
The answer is 485.4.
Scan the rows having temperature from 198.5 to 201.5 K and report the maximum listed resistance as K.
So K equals 404.1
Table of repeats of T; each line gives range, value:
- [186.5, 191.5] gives 455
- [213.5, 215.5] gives 466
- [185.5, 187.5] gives 477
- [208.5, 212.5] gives 457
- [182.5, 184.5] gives 456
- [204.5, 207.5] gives 319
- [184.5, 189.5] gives 455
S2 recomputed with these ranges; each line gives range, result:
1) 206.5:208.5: 346.8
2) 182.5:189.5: 432.1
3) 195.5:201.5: 315.9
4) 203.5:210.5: 269.8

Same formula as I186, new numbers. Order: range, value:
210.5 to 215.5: 480.3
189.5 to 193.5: 466.3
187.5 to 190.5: 454.8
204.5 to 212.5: 470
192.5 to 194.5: 451.4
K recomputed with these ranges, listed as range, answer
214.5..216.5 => 468.9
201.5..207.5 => 346.8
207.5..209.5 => 434.7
